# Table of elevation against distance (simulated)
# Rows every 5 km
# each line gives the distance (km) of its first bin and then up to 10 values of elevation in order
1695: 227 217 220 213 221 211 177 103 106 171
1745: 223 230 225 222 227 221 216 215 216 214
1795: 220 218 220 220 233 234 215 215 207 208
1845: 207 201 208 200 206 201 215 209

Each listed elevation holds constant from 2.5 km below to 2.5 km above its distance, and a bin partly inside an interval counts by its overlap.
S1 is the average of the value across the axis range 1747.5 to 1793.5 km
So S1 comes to 221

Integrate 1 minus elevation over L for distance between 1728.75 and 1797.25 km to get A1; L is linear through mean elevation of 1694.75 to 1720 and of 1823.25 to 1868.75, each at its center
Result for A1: 3.6 km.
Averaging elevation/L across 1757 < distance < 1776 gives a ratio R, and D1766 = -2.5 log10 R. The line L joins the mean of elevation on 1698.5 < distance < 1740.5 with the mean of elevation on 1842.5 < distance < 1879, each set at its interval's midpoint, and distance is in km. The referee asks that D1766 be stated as -0.171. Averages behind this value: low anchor 182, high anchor 206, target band 222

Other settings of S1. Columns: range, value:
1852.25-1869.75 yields 204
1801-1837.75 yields 220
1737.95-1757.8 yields 213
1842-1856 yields 205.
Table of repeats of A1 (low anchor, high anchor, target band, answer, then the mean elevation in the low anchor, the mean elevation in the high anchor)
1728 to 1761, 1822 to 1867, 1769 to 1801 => -4.0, 182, 208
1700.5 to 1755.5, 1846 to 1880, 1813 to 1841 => -2.4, 191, 206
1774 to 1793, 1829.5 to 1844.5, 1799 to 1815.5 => -0.7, 215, 209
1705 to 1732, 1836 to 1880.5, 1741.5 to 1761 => -2.9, 190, 206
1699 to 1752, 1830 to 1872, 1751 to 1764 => -2.1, 189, 205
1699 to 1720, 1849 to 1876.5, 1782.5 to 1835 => -2.7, 217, 205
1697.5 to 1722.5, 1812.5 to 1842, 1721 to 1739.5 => 6.6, 216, 219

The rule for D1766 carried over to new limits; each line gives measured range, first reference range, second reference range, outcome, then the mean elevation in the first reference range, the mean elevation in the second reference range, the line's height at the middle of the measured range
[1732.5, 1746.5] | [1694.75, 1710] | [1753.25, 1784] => 0.33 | 219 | 221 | 220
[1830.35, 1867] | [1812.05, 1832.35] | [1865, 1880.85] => 0.05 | 224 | 208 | 216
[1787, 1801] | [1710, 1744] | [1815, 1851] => -0.10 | 171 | 214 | 198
